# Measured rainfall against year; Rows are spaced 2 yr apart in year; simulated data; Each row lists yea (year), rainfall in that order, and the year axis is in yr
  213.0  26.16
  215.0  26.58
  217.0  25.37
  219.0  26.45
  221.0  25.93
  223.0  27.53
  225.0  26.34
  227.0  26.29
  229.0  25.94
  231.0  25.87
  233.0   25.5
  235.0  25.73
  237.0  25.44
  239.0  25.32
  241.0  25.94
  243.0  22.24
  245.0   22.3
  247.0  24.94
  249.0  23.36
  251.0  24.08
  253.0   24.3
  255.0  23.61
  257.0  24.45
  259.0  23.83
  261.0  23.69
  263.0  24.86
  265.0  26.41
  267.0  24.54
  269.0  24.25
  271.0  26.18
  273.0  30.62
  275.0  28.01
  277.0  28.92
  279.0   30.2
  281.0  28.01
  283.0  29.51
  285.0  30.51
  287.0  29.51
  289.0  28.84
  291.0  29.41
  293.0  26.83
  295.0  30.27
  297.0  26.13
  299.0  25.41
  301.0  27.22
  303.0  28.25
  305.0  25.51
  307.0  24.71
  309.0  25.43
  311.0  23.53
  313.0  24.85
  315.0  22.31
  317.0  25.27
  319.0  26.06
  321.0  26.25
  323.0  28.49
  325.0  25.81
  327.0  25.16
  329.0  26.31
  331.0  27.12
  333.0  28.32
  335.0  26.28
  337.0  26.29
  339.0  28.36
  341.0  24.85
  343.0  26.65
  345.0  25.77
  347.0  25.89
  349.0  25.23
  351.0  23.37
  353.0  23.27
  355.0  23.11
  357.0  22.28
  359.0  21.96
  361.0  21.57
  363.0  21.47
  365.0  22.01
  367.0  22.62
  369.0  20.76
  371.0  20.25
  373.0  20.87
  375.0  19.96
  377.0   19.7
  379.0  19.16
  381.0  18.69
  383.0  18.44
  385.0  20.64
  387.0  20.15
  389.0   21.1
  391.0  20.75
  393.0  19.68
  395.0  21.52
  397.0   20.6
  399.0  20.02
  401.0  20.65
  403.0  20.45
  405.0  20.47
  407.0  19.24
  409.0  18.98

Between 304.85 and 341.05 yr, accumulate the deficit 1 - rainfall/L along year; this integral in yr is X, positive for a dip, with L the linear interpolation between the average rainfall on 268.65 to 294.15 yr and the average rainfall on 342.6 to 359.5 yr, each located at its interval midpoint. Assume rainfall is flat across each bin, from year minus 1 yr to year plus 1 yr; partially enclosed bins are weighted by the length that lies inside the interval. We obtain 0.1 yr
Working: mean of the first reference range 28.6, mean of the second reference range 24.1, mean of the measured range 25.9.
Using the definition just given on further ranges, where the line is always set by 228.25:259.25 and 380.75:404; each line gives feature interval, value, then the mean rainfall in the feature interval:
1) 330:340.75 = -2.54 yr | 27.1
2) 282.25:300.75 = -4.18 yr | 28.4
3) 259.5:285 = -3.71 yr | 27.2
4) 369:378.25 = 0.26 yr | 20.2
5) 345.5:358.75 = -1.47 yr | 23.8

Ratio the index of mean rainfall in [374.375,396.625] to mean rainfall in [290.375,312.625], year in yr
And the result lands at 0.8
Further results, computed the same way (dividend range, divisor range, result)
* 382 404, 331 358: 0.80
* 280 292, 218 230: 1.11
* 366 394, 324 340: 0.76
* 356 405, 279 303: 0.73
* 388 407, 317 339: 0.77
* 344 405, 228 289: 0.82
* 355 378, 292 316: 0.82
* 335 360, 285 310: 0.90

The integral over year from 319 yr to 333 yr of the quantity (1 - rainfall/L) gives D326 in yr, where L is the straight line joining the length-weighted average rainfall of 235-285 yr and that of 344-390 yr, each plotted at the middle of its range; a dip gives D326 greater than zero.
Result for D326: -2.1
